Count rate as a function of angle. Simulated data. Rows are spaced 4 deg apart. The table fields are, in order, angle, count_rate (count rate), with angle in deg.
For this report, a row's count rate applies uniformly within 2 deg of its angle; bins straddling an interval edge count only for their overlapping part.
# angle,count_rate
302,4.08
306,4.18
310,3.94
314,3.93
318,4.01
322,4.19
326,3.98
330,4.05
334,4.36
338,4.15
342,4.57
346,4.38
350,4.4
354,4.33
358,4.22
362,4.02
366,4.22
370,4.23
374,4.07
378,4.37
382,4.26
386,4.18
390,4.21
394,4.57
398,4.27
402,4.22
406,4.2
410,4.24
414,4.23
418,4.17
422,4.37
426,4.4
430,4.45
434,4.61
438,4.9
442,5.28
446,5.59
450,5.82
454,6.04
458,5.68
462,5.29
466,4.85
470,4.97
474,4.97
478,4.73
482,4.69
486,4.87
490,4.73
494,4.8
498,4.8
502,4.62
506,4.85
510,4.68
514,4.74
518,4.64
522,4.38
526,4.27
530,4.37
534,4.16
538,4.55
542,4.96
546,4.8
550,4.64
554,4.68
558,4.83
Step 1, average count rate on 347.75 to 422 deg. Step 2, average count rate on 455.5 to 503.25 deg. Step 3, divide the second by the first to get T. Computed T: 1.2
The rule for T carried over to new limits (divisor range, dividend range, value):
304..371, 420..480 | 1.21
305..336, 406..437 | 1.07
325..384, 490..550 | 1.09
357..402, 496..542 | 1.08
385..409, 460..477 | 1.17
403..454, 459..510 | 1.03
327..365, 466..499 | 1.13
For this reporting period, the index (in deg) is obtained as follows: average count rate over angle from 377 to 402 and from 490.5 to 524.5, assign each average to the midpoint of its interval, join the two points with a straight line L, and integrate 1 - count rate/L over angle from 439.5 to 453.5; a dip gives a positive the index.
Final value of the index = -3.4 deg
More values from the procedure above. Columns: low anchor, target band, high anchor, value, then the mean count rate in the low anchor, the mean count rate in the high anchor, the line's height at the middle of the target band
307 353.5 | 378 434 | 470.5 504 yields 2.1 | 4.18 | 4.78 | 4.47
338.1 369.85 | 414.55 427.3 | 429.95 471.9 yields 1.7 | 4.29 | 5.26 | 4.96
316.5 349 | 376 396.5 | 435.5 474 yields 1.7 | 4.22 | 5.35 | 4.72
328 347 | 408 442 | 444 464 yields 5.5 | 4.3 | 5.68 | 5.34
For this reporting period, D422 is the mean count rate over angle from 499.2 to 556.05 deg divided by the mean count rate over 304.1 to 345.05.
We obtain 1.11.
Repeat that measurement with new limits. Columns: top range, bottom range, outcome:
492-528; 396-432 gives 1.08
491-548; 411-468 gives 0.93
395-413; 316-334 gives 1.04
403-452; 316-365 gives 1.11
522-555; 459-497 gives 0.93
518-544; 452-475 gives 0.84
